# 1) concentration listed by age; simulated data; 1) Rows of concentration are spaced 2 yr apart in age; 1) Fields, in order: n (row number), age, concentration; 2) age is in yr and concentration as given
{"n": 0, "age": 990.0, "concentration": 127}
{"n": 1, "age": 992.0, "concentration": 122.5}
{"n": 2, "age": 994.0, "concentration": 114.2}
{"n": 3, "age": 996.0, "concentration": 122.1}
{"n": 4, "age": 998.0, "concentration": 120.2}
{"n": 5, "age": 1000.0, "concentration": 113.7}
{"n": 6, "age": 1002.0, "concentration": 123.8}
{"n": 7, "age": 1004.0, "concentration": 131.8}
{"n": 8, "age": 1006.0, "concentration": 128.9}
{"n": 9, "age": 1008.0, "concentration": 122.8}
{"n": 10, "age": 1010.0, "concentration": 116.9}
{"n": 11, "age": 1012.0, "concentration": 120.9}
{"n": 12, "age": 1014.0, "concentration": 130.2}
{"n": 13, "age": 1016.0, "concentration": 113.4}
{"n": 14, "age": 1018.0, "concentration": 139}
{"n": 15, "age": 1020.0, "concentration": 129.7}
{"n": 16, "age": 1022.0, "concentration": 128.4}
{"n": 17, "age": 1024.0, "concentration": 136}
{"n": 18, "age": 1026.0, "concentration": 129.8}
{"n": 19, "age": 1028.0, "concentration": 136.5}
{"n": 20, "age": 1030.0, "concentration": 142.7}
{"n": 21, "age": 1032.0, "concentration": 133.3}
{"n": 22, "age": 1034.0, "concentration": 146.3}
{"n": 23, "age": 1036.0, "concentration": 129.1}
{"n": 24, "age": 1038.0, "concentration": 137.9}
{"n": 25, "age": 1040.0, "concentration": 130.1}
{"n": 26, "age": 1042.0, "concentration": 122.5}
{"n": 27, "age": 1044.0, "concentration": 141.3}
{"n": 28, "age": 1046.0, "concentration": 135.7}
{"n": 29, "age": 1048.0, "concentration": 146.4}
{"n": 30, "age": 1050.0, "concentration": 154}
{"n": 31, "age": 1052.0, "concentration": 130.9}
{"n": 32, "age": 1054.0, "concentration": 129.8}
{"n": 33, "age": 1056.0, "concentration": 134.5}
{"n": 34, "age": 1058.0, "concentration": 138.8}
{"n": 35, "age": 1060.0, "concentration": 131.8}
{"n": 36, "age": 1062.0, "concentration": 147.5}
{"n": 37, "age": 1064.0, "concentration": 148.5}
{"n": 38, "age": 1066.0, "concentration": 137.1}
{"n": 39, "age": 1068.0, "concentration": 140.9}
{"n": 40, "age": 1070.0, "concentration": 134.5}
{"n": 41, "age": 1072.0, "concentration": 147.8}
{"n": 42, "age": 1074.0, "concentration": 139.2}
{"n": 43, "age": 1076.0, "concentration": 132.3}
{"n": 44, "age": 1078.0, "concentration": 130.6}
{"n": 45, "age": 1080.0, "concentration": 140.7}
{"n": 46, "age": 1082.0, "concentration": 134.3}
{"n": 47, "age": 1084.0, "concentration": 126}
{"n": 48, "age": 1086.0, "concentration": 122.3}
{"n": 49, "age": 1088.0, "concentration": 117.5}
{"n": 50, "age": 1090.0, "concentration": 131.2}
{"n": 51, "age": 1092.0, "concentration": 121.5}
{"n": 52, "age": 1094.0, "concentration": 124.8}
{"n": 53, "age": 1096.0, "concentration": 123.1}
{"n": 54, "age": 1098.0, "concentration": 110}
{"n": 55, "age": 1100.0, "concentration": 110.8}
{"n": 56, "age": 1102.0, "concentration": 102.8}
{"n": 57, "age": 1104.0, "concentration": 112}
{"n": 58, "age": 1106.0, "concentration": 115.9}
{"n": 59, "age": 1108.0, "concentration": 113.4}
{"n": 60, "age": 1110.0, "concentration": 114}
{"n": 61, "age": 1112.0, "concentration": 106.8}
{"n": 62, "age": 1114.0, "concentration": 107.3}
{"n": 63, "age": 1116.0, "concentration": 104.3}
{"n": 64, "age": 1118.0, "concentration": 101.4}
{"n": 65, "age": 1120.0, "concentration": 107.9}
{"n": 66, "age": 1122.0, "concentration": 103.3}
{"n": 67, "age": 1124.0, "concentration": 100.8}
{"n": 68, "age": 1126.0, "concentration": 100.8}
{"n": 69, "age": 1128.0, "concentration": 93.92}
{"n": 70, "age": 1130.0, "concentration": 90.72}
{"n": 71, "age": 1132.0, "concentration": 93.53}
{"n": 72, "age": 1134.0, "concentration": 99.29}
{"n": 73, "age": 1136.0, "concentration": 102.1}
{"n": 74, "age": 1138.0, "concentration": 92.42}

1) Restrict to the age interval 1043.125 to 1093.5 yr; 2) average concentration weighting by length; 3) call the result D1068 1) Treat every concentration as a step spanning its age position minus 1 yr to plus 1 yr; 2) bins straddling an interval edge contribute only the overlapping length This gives 136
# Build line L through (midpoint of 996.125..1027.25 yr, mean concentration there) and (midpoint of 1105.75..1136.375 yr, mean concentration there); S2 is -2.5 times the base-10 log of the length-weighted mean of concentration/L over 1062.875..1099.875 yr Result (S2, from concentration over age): -0.17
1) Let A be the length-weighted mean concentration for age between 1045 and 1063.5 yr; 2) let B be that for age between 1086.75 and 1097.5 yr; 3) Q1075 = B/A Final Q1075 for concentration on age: 0.88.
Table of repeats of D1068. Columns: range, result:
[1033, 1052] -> 138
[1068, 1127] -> 119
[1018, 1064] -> 136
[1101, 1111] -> 112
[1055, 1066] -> 140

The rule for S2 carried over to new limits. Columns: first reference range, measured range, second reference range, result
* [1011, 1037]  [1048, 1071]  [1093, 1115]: -0.13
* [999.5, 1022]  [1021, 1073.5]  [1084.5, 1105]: -0.13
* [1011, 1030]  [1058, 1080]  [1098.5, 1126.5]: -0.18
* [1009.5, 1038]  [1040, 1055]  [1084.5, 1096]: -0.07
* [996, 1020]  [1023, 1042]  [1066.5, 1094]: -0.07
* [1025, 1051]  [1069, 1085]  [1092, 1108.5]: -0.11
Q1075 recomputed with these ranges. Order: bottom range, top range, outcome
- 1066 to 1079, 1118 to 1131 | 0.73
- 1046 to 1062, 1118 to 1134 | 0.71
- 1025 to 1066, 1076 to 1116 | 0.87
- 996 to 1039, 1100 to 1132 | 0.81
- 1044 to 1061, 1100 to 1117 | 0.79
